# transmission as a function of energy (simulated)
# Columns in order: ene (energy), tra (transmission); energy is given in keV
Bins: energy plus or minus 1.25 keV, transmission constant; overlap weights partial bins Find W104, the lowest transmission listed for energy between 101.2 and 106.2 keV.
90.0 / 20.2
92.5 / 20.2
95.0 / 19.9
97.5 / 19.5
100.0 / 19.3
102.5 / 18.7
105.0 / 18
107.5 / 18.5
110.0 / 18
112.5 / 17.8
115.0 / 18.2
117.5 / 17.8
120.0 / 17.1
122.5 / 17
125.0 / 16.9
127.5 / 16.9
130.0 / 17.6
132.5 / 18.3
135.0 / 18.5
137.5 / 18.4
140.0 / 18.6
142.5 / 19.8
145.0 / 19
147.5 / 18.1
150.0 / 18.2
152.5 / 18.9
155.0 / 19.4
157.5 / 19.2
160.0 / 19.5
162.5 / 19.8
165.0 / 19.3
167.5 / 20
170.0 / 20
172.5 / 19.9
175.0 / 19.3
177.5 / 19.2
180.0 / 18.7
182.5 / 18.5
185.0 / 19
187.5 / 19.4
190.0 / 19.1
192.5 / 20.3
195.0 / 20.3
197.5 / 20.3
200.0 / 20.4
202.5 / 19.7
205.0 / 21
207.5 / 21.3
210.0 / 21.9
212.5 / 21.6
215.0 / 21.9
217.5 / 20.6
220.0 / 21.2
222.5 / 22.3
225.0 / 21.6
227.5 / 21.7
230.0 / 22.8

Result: 18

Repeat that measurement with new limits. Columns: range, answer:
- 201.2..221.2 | 19.7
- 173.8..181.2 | 18.7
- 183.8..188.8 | 19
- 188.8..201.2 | 19.1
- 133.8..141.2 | 18.4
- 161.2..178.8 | 19.2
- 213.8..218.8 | 20.6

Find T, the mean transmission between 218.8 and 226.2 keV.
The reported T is 21.7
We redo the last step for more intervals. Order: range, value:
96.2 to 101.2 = 19.4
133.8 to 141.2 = 18.5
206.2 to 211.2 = 21.6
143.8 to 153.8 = 18.6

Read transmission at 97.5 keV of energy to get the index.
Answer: 19.5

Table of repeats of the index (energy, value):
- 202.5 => 19.7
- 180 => 18.7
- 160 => 19.5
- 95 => 19.9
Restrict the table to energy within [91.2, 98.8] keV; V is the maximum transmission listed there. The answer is 20.2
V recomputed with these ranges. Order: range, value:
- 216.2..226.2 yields 22.3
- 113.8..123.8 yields 18.2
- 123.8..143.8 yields 19.8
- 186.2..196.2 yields 20.3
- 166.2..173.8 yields 20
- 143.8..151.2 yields 19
